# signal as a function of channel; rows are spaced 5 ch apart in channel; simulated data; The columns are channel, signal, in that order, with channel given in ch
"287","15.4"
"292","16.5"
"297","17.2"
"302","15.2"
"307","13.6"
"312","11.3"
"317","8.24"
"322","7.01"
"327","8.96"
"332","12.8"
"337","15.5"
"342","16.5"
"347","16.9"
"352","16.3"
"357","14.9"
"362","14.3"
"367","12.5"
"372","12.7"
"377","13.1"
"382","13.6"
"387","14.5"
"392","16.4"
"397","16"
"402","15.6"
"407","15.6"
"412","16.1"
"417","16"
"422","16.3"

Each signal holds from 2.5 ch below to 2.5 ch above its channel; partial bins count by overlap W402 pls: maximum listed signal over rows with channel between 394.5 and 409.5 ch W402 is 16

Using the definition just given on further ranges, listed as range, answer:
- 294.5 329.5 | 17.2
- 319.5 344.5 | 16.5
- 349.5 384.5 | 16.3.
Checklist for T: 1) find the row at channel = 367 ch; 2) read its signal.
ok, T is 12.5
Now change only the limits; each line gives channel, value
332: 12.8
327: 8.96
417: 16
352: 16.3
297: 17.2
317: 8.24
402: 15.6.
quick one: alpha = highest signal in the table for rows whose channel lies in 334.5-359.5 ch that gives 16.9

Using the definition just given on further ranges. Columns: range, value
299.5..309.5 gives 15.2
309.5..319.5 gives 11.3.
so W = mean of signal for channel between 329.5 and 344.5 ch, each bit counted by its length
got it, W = 14.9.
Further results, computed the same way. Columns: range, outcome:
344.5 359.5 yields 16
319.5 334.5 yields 9.59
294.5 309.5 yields 15.3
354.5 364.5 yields 14.6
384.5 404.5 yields 15.6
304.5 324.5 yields 10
